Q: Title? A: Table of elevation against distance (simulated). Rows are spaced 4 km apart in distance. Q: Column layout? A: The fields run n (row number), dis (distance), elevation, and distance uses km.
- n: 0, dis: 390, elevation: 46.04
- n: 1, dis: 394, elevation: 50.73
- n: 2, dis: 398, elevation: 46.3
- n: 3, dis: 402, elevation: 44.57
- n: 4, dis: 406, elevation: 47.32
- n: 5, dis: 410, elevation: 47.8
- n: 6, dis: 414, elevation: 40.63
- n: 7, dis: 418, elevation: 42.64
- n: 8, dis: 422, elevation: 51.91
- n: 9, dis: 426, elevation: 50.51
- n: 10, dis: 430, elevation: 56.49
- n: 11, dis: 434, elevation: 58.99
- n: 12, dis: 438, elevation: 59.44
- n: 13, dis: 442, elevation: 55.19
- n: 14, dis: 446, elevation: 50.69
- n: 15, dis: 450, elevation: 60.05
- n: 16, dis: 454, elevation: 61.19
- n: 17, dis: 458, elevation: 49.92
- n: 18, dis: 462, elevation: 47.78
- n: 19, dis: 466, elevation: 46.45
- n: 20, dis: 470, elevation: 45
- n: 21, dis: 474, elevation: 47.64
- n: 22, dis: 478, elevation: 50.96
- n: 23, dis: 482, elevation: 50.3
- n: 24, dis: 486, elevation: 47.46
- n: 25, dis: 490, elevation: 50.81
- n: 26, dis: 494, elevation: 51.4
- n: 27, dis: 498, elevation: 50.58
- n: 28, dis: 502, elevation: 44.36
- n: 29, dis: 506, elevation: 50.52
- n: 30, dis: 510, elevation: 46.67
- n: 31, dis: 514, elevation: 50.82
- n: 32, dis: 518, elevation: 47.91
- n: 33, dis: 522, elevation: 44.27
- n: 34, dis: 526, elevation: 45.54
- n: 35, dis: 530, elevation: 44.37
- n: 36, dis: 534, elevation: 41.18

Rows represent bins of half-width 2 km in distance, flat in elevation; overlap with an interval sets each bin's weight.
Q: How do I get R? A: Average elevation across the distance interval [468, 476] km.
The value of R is 46.3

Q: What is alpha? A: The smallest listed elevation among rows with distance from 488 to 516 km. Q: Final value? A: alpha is 44.36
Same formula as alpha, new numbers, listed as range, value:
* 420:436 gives 50.51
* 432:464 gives 47.78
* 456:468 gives 46.45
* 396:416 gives 40.63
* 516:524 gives 44.27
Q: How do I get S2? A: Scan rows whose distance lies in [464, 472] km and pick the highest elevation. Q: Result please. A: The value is 46.45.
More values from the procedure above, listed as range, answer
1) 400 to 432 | 56.49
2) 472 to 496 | 51.4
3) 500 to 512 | 50.52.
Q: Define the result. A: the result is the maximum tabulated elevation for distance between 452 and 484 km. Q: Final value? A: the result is 61.19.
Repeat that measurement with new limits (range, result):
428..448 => 59.44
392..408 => 50.73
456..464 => 49.92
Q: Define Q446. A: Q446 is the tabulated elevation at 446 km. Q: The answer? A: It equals 50.69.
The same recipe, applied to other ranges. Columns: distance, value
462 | 47.78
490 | 50.81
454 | 61.19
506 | 50.52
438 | 59.44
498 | 50.58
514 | 50.82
